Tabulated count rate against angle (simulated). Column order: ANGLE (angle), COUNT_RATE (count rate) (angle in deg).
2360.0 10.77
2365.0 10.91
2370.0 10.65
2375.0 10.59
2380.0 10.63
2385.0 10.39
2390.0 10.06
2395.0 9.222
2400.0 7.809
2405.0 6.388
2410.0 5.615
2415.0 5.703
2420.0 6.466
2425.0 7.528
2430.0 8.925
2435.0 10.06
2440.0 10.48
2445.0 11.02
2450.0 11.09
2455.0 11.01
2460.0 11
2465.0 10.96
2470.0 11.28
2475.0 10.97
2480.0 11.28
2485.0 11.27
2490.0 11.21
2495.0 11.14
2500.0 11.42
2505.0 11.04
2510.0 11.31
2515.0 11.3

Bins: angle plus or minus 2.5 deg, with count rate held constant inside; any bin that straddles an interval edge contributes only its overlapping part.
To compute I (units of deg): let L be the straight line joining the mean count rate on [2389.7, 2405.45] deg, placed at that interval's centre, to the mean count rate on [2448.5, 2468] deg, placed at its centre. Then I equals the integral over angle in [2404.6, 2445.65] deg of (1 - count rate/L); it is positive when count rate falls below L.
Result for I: 7.3 deg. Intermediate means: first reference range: 8.39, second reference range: 11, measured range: 7.97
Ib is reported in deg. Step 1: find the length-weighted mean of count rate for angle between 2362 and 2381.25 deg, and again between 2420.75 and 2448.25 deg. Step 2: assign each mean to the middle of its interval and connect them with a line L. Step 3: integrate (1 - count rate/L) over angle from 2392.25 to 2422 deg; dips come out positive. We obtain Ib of 9.2 deg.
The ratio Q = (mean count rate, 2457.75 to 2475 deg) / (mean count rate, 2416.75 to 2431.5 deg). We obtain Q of 1.5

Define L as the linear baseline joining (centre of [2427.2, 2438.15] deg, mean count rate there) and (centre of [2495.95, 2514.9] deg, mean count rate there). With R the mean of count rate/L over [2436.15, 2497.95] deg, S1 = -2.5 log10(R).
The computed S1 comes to -0.074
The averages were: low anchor 9.5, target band 11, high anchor 11.3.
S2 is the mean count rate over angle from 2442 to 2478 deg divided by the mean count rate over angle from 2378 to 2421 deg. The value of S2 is 1.4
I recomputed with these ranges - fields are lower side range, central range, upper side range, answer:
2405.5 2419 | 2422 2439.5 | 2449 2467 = -2.1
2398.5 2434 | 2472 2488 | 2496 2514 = -1.8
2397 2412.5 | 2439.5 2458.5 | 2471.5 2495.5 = -3.6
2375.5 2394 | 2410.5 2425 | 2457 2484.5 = 5.9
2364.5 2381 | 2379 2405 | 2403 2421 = -2.6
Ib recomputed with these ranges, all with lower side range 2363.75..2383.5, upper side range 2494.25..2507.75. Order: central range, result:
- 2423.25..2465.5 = 2.8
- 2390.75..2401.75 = 2.0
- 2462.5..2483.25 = -0.1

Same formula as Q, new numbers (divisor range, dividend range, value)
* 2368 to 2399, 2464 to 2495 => 1.10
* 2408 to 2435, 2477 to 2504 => 1.57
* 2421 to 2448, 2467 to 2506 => 1.18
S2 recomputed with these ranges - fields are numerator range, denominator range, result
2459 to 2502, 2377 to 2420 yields 1.37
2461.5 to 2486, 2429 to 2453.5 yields 1.07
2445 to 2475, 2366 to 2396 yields 1.07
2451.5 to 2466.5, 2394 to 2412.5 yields 1.55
